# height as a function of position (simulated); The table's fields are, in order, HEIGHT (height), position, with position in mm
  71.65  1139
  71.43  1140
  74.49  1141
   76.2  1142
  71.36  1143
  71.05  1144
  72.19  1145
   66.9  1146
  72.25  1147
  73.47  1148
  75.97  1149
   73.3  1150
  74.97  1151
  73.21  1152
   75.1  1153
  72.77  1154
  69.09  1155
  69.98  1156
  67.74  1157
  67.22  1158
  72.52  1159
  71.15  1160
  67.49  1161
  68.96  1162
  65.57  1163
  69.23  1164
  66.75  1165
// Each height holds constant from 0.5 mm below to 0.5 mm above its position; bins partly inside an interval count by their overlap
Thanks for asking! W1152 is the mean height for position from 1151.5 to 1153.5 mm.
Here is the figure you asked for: 74.2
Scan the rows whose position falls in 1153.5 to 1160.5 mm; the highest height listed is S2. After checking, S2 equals 72.77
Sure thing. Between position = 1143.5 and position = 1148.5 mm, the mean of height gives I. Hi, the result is 71.2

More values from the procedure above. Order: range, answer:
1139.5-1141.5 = 73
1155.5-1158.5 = 68.3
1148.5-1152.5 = 74.4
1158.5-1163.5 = 69.1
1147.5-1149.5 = 74.7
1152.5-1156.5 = 71.7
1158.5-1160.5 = 71.8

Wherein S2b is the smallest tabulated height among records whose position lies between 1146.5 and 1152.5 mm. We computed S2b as 72.25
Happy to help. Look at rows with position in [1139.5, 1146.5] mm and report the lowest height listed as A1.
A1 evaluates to 66.9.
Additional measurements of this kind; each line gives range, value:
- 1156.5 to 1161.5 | 67.22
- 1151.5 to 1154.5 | 72.77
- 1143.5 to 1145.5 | 71.05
